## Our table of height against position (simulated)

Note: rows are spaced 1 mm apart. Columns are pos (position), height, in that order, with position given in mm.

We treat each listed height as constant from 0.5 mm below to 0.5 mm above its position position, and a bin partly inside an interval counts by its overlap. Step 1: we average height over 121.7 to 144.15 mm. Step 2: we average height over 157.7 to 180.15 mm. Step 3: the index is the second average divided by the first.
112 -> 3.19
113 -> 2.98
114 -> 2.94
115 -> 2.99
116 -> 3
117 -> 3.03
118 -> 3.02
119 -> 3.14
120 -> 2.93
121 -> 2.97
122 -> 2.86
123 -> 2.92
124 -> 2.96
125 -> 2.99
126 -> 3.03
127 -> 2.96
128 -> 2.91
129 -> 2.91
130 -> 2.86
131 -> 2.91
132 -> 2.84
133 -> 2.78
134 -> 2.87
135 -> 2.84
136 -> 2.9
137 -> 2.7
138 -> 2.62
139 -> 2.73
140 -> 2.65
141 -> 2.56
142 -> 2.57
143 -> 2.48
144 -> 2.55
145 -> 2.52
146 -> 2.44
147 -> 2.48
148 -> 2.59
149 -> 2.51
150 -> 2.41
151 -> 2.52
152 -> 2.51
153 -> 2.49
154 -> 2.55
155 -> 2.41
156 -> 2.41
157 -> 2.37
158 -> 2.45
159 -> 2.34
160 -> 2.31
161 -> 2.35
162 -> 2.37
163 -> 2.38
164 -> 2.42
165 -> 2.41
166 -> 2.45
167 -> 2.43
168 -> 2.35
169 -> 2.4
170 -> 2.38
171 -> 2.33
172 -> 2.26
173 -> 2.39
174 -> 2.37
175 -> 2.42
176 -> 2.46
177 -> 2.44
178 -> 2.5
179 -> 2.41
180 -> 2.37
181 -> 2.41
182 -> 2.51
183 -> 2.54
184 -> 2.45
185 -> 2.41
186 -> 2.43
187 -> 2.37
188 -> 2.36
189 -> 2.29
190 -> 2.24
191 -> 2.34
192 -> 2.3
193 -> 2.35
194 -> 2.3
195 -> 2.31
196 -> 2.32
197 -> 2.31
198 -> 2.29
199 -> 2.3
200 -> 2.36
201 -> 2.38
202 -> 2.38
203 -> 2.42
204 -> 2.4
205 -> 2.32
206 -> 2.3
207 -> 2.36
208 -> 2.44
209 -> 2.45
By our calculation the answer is 0.9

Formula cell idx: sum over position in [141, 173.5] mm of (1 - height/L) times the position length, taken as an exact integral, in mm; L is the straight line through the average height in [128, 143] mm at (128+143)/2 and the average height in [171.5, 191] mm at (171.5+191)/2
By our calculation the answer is 2.0 mm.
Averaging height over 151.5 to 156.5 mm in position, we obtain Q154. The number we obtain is 2.47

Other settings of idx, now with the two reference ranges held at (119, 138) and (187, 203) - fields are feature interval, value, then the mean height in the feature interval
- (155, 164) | 0.9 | 2.38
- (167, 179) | 0.6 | 2.39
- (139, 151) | 1.0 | 2.53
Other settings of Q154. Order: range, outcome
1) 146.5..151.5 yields 2.5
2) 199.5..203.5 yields 2.38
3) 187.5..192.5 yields 2.31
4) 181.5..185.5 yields 2.48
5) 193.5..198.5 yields 2.31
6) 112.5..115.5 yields 2.97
